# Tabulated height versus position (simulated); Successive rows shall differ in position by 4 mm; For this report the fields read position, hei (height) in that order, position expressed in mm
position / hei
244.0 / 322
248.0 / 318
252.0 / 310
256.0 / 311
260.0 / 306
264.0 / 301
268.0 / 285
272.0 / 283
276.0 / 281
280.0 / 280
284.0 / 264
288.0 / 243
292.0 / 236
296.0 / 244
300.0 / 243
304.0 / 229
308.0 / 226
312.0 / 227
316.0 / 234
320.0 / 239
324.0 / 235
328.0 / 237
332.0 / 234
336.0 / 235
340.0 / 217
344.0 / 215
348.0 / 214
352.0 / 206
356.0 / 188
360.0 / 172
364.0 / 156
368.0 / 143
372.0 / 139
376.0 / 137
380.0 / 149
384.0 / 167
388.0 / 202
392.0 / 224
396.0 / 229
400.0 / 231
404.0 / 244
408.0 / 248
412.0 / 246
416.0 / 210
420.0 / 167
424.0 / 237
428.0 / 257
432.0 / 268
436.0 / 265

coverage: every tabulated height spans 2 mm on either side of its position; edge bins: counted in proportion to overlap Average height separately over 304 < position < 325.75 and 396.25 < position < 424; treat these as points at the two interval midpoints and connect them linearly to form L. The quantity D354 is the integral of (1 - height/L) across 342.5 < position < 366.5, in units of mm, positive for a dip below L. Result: 4.08 mm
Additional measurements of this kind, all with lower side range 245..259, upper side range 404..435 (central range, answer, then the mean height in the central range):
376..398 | 5.3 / 189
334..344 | 1.8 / 224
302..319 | 3.3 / 230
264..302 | 4.4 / 264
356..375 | 7.7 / 155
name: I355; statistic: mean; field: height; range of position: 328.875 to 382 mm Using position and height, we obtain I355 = 186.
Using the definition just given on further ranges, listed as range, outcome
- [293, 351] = 230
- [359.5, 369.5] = 155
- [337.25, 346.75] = 217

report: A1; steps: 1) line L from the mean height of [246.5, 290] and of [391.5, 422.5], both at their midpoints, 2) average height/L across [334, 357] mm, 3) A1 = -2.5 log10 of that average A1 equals 0.19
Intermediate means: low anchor 289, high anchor 225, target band 214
